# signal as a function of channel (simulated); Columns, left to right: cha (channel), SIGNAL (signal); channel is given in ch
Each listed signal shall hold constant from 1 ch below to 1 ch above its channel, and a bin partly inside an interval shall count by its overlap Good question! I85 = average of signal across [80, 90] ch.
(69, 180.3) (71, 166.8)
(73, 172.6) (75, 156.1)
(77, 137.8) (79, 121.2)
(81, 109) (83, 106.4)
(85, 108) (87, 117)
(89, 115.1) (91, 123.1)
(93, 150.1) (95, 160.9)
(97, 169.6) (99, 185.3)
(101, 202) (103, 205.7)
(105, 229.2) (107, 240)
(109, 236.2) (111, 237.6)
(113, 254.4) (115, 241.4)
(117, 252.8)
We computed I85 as 111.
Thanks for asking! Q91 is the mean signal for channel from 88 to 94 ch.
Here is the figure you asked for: 129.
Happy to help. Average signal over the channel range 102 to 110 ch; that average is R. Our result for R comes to 228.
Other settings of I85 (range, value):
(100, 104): 204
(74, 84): 126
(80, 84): 108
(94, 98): 165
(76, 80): 130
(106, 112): 238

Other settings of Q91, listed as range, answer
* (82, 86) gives 107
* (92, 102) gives 174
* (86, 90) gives 116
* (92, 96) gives 156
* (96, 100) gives 177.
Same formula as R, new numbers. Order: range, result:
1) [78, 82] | 115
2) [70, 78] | 158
